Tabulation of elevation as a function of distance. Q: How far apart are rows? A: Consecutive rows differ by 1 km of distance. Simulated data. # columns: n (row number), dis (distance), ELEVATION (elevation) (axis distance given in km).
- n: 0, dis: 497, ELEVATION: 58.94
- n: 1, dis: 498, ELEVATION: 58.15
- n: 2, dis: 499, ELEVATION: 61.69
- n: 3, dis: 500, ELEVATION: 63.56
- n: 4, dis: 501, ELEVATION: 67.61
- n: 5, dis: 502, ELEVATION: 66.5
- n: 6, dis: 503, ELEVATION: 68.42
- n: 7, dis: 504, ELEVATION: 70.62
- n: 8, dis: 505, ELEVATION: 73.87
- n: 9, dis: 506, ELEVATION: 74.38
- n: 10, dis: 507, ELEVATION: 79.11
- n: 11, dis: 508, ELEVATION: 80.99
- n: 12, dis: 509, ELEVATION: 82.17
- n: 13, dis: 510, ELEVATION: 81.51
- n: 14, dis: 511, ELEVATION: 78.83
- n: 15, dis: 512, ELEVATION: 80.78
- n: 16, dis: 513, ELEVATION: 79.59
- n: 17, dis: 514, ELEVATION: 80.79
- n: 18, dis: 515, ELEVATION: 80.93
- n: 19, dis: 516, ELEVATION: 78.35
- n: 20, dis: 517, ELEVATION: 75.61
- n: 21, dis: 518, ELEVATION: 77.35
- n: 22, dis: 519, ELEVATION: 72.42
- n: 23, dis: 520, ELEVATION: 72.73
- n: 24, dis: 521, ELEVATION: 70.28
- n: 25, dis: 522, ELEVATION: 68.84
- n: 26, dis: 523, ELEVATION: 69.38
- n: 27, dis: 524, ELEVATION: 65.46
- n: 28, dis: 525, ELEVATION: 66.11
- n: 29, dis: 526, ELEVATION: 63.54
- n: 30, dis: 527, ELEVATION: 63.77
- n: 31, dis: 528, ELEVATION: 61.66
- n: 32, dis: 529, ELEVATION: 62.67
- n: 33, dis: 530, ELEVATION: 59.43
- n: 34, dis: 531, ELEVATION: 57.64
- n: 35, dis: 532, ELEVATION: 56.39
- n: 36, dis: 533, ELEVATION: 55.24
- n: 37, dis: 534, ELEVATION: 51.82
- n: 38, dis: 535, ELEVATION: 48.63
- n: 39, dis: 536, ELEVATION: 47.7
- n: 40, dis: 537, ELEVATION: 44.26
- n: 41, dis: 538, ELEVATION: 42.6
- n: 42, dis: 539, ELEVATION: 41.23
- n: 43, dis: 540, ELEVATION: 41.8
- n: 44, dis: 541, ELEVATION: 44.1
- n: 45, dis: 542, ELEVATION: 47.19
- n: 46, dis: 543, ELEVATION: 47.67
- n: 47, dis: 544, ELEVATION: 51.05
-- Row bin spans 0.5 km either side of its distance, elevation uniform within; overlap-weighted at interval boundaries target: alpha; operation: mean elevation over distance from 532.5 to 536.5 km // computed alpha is 50.8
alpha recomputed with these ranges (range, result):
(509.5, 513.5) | 80.2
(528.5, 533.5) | 58.3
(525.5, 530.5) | 62.2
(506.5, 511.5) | 80.5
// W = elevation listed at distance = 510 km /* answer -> 81.51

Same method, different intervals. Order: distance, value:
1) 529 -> 62.67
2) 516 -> 78.35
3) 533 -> 55.24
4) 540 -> 41.8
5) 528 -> 61.66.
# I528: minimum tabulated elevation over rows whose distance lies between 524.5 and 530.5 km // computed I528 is 59.43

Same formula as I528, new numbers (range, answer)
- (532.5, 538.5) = 42.6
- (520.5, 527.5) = 63.54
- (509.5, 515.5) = 78.83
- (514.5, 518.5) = 75.61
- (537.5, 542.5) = 41.23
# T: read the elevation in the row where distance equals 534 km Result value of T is 51.82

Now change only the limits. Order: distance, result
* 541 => 44.1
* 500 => 63.56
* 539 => 41.23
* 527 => 63.77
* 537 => 44.26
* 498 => 58.15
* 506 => 74.38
